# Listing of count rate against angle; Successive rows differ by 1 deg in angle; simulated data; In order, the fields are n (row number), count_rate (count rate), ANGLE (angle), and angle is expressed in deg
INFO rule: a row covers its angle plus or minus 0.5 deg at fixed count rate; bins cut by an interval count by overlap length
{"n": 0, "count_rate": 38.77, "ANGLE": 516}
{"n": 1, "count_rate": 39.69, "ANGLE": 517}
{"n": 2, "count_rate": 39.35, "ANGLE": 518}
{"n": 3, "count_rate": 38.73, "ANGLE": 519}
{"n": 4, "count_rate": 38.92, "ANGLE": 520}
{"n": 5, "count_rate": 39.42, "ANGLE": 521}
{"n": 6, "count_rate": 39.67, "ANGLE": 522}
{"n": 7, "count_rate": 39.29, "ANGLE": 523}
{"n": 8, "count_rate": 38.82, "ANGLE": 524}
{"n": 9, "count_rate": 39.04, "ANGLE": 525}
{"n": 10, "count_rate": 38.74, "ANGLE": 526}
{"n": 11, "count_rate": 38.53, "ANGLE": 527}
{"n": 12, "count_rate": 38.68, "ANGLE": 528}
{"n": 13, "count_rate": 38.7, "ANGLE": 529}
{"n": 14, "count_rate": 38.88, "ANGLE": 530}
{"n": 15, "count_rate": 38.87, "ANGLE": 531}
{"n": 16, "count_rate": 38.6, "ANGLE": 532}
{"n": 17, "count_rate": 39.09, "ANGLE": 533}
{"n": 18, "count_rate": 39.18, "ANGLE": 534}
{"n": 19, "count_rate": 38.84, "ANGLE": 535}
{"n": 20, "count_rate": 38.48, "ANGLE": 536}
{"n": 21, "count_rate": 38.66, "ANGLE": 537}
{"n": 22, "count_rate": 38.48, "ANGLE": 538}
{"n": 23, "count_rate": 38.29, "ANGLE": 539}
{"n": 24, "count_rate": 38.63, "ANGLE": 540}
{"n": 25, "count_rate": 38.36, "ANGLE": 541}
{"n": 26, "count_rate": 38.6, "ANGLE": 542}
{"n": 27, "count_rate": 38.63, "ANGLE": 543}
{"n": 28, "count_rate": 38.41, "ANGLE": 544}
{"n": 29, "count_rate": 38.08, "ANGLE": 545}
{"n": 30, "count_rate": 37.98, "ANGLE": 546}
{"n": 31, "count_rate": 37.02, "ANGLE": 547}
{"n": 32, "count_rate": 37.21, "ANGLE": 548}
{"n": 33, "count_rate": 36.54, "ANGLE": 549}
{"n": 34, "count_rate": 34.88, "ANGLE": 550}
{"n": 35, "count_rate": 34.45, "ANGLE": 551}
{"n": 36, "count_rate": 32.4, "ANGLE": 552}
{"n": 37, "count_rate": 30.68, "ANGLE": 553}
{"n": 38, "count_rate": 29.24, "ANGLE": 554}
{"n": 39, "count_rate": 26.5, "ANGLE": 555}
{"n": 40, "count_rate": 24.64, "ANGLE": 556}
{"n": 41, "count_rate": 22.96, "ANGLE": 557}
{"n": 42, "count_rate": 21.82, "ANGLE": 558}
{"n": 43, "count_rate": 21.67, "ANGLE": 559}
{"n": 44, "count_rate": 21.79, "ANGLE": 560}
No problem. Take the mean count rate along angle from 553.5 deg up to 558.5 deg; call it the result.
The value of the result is 25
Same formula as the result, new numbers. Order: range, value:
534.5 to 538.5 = 38.6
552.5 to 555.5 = 28.8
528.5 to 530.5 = 38.8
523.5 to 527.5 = 38.8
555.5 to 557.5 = 23.8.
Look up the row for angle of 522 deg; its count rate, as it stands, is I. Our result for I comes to 39.67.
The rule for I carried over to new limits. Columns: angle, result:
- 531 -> 38.87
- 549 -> 36.54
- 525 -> 39.04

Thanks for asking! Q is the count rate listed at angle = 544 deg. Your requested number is 38.41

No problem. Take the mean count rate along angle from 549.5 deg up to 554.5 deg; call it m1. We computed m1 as 32.3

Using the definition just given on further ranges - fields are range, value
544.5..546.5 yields 38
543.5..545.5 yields 38.2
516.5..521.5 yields 39.2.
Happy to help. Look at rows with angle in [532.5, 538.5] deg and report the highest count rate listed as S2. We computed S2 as 39.18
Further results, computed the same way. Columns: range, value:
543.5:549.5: 38.41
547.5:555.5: 37.21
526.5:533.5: 39.09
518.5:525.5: 39.67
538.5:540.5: 38.63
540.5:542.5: 38.6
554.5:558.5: 26.5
